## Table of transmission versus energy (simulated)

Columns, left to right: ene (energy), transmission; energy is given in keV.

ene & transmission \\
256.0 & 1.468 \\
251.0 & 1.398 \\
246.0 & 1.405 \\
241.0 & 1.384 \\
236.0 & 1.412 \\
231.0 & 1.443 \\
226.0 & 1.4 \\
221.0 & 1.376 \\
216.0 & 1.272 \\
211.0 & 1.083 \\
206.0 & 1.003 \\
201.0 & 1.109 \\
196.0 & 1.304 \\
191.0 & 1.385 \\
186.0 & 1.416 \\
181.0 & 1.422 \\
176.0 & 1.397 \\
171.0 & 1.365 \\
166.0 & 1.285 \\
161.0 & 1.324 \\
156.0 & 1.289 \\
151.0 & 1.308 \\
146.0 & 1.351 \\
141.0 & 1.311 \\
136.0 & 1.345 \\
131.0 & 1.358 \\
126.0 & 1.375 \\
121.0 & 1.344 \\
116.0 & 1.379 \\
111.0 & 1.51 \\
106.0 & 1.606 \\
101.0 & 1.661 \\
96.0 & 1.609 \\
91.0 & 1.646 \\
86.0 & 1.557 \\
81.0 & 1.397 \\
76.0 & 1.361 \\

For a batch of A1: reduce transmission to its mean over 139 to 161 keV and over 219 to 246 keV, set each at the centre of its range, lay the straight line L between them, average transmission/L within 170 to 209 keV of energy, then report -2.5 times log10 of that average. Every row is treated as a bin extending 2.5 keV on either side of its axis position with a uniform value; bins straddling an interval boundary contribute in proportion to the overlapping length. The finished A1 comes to 0.05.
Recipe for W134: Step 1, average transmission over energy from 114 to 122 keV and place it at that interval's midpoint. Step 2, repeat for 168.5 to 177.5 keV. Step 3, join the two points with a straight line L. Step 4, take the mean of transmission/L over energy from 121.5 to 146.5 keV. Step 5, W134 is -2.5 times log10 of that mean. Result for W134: 0.02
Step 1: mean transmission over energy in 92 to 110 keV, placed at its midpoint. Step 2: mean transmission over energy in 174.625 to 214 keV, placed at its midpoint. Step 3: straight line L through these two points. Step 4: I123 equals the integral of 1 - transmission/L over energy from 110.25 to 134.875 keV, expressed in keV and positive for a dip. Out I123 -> 2.5 keV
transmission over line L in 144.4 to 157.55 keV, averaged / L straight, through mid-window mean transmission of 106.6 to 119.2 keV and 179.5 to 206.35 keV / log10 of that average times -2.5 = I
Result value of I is 0.05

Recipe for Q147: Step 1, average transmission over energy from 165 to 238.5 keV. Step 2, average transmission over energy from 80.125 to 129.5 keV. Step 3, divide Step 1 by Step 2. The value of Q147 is 0.9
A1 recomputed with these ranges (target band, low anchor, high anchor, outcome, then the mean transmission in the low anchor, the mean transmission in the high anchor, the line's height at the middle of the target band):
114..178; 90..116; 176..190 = 0.11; 1.58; 1.41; 1.49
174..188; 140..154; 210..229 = -0.08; 1.32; 1.3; 1.31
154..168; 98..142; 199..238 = 0.05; 1.44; 1.26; 1.37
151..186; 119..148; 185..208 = -0.05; 1.35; 1.24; 1.29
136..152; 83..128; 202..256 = 0.10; 1.52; 1.32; 1.46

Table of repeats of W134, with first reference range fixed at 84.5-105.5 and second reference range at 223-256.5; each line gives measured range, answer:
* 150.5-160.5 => 0.18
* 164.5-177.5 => 0.12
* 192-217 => 0.25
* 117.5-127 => 0.16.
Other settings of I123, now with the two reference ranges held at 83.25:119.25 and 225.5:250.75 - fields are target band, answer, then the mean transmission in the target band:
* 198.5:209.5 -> 2.95 keV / 1.06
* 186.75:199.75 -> 1.13 keV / 1.33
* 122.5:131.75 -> 1.00 keV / 1.37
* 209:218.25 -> 1.65 keV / 1.18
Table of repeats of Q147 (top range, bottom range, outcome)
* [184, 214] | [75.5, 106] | 0.78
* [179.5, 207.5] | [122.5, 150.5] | 0.95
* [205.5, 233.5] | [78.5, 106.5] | 0.81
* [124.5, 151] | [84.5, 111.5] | 0.84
